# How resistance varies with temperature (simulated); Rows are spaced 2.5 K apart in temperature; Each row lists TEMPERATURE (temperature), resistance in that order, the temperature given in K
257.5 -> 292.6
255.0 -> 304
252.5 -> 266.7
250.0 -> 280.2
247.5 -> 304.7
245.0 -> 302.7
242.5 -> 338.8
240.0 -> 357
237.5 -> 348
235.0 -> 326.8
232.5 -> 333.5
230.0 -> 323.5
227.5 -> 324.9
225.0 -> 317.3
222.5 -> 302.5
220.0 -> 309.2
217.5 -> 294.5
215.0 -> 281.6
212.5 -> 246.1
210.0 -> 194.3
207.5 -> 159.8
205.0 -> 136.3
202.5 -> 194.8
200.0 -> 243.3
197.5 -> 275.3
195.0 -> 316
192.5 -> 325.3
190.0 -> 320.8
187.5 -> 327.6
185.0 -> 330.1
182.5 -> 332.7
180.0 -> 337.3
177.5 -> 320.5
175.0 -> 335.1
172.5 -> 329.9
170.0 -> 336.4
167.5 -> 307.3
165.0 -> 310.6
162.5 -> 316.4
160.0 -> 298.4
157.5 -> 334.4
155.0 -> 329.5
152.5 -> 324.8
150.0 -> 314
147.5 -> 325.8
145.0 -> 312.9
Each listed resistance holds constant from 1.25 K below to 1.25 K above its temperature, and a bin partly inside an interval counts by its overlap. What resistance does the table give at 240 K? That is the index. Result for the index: 357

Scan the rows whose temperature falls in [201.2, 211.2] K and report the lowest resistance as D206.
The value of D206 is 136.3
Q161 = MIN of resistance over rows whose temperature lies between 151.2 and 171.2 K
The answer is 298.4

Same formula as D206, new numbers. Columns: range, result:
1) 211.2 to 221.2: 246.1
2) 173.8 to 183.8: 320.5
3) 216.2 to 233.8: 294.5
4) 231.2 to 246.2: 302.7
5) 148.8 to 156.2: 314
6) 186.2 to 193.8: 320.8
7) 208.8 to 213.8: 194.3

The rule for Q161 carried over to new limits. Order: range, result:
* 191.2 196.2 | 316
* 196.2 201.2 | 243.3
